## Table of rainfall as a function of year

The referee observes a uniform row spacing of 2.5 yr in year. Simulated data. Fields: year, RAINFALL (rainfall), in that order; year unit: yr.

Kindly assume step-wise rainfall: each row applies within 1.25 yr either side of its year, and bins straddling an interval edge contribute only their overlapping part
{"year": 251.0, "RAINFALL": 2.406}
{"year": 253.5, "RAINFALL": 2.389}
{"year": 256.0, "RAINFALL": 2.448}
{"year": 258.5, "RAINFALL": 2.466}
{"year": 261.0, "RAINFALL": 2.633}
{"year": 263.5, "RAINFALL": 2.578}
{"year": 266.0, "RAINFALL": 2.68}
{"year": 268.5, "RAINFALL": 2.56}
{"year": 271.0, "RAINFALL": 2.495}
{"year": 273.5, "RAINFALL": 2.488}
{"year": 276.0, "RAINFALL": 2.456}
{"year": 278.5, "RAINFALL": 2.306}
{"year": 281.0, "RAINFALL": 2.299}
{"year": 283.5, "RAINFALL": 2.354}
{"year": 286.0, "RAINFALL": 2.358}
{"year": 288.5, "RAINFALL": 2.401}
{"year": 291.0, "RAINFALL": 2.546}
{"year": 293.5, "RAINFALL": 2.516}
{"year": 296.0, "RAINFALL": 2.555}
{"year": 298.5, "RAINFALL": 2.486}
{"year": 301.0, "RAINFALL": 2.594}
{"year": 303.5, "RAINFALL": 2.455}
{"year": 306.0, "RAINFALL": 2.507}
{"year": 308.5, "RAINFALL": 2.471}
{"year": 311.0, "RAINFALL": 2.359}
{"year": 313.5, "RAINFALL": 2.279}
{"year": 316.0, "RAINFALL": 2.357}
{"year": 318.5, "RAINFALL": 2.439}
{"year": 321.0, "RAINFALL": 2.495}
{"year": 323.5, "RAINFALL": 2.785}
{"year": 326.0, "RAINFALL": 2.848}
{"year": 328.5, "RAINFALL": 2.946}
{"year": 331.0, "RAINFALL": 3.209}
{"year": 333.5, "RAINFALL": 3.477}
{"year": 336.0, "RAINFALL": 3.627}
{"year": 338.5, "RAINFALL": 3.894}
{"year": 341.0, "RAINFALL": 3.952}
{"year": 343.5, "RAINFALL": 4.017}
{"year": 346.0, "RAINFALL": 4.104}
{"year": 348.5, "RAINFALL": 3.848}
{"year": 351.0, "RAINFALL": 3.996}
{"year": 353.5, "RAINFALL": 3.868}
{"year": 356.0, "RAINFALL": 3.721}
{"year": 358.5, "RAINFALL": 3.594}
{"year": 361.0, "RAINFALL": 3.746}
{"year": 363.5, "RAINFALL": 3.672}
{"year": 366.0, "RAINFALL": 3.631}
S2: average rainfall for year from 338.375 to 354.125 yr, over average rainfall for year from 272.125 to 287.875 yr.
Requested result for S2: 1.7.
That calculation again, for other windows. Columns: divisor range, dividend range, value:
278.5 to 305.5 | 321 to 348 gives 1.41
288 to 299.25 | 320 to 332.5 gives 1.15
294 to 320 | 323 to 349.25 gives 1.44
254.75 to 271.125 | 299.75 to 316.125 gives 0.95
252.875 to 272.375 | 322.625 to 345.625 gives 1.36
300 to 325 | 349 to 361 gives 1.53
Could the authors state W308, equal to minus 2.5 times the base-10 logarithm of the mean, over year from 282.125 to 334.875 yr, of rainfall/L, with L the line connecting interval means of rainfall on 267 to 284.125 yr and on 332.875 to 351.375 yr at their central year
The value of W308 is 0.20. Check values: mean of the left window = 2.43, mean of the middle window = 2.59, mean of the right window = 3.87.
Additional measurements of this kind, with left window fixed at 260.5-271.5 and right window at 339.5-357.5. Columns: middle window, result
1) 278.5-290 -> 0.222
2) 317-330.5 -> 0.281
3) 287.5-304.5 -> 0.221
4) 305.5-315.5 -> 0.352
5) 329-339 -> 0.064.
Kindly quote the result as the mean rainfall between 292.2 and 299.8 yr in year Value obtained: 2.52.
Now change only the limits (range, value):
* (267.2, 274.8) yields 2.52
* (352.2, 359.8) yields 3.73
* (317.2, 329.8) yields 2.7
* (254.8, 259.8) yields 2.46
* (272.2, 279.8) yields 2.42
